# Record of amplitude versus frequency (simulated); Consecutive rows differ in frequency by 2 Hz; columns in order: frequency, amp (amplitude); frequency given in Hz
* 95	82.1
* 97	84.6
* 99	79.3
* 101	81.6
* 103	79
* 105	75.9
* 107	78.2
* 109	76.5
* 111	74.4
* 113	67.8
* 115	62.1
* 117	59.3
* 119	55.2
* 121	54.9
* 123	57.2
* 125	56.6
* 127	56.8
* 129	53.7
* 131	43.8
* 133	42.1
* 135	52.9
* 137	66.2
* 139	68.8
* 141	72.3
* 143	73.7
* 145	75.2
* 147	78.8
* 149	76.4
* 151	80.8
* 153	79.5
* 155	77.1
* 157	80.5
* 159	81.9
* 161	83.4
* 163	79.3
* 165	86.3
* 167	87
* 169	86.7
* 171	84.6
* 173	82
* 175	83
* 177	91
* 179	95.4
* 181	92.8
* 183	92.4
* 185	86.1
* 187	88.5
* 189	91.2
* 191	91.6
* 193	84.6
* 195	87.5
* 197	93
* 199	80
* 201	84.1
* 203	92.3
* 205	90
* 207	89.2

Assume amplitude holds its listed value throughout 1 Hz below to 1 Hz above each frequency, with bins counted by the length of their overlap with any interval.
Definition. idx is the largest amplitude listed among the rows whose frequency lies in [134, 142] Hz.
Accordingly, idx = 72.3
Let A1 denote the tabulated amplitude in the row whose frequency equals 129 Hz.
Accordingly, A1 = 53.7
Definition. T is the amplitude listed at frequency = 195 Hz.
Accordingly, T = 87.5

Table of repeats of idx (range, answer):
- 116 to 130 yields 59.3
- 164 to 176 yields 87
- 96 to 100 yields 84.6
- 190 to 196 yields 91.6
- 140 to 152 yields 80.8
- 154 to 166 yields 86.3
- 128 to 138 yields 66.2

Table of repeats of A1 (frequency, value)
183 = 92.4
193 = 84.6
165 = 86.3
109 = 76.5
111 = 74.4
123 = 57.2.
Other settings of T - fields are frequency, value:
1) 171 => 84.6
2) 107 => 78.2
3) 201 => 84.1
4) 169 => 86.7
